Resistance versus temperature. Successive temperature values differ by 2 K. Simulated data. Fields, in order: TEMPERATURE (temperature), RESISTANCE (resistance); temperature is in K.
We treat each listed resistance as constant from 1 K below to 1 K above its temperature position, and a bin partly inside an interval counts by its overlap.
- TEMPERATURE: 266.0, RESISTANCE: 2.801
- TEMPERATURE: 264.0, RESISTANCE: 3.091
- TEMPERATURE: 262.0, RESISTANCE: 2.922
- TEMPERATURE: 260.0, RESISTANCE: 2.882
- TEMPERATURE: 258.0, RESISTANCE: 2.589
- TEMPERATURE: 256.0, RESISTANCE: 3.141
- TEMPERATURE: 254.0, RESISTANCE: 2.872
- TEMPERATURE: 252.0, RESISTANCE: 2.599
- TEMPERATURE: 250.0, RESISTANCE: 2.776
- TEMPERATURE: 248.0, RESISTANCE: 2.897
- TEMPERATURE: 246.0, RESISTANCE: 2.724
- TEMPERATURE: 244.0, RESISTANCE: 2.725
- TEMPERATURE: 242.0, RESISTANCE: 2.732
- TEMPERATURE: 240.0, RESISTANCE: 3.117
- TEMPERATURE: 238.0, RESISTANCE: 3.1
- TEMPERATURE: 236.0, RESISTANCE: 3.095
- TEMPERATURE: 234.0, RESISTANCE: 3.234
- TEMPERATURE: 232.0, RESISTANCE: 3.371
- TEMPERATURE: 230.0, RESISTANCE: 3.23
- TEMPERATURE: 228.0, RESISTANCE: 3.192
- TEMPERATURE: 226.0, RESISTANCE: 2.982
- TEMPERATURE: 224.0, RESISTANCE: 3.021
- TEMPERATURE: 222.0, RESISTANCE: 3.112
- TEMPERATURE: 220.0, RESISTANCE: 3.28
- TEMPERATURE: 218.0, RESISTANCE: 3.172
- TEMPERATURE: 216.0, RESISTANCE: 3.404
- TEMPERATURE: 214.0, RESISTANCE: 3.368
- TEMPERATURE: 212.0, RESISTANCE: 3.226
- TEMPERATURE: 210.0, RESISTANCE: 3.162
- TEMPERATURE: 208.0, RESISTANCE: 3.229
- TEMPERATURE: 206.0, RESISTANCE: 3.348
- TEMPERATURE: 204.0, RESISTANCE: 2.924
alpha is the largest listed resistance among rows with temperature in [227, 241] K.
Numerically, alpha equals 3.371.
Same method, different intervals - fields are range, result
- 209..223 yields 3.404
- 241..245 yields 2.732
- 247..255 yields 2.897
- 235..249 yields 3.117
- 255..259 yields 3.141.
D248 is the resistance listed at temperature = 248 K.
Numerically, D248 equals 2.897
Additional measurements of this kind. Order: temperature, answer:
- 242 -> 2.732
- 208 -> 3.229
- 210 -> 3.162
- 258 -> 2.589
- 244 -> 2.725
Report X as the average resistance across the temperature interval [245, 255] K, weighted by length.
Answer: 2.77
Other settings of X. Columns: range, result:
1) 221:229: 3.08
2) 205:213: 3.24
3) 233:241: 3.14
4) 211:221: 3.29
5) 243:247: 2.72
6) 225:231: 3.13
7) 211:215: 3.3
